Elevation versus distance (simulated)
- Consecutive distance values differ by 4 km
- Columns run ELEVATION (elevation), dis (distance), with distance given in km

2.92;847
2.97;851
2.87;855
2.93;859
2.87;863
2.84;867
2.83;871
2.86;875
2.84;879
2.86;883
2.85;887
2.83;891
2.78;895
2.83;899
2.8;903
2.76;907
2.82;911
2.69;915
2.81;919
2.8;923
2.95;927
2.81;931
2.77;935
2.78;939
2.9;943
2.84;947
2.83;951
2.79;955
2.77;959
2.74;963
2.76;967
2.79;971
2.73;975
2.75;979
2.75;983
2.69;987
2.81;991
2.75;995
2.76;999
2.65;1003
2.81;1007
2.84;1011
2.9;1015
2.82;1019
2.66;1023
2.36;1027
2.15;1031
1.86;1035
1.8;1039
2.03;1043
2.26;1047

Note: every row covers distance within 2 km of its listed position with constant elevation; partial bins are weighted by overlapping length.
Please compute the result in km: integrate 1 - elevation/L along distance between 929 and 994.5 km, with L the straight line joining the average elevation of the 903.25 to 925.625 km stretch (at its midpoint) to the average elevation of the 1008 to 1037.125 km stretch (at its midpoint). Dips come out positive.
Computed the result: -2.8 km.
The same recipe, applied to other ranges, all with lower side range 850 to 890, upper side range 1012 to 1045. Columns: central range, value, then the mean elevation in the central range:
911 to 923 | -0.26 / 2.77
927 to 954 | -2.03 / 2.83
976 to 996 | -2.17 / 2.75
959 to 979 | -1.73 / 2.76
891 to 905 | -0.16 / 2.81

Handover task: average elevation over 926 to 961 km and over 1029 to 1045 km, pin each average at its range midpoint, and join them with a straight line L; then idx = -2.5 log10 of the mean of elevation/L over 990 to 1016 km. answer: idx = -0.22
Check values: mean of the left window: 2.82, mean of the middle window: 2.78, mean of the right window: 1.96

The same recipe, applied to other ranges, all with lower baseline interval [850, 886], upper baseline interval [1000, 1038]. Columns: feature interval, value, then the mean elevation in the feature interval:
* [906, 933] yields -0.02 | 2.81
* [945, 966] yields -0.04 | 2.79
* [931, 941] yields -0.02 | 2.78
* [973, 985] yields -0.04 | 2.74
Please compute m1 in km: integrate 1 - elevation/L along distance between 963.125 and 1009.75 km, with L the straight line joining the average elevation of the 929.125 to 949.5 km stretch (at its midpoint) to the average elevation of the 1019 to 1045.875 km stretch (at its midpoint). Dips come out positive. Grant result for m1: -4.6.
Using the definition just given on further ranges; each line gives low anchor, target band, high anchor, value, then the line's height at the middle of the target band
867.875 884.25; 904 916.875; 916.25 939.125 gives 0.3 km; 2.83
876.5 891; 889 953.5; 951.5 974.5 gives 0.0 km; 2.81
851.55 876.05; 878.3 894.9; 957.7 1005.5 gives 0.1 km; 2.85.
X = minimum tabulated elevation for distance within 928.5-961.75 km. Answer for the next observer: 2.77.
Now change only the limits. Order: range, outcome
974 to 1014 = 2.65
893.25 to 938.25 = 2.69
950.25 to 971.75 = 2.74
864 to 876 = 2.83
